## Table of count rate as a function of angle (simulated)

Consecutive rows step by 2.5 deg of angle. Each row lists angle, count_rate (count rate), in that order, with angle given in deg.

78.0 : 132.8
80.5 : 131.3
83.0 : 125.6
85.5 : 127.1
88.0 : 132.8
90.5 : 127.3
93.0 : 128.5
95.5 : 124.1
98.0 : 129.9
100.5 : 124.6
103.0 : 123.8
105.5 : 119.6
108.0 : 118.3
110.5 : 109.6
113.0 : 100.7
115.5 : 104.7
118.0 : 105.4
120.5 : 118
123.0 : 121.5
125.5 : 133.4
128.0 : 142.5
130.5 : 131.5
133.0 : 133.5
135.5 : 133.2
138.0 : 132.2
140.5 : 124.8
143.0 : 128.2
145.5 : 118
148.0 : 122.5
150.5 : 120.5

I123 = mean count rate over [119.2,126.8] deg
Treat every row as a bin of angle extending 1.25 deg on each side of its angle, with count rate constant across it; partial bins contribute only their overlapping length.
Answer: 124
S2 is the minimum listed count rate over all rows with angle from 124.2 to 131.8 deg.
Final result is 131.5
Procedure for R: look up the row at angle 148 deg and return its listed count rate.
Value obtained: 122.5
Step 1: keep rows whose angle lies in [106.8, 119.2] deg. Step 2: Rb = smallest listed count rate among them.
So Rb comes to 100.7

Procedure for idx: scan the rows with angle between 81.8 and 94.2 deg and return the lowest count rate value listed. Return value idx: 125.6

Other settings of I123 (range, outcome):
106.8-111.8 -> 114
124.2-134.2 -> 135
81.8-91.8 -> 128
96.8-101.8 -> 127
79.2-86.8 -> 128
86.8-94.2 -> 130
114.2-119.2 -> 105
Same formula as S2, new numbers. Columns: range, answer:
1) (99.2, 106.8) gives 119.6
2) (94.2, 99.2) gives 124.1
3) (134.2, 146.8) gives 118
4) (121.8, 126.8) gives 121.5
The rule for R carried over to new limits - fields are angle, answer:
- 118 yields 105.4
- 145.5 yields 118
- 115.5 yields 104.7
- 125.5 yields 133.4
